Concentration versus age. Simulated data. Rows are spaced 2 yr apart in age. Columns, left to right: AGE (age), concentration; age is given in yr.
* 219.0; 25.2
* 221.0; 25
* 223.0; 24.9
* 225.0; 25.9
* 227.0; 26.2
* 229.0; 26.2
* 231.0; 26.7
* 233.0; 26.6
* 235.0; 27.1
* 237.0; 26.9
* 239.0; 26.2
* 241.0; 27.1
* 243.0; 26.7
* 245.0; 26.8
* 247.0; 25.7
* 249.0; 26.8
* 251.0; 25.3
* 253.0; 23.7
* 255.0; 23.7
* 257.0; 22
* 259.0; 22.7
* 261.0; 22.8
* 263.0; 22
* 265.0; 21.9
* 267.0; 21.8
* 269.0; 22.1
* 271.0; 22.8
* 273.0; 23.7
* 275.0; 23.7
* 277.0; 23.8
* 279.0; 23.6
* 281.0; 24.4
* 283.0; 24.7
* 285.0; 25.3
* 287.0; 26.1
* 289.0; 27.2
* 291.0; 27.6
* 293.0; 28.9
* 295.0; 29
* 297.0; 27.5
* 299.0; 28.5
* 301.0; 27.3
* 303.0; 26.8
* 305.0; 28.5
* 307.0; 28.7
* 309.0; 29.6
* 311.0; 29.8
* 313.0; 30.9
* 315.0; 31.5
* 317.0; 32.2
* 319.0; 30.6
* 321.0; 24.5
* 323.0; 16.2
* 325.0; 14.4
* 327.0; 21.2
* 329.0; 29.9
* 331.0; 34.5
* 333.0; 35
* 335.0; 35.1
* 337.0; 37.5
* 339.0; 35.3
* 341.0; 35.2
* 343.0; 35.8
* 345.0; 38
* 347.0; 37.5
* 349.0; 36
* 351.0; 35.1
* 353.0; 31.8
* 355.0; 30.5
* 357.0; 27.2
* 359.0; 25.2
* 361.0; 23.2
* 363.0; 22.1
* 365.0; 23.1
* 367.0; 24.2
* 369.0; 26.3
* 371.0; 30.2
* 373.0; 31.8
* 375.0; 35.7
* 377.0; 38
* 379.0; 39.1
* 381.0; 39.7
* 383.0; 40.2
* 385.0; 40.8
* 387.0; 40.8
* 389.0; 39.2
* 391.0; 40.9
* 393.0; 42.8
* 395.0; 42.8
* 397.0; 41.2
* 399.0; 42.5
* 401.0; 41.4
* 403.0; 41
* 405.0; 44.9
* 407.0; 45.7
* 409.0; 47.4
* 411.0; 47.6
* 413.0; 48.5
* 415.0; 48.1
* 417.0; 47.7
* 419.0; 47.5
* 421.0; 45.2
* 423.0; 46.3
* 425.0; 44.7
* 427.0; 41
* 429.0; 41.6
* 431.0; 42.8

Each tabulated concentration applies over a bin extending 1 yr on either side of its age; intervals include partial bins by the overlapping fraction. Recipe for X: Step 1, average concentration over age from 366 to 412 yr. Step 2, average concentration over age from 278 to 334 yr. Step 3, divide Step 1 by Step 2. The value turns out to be 1.44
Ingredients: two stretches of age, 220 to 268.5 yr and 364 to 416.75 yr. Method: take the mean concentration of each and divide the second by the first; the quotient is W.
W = 1.58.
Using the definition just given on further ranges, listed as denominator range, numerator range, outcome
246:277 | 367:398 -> 1.60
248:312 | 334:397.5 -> 1.35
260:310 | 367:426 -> 1.62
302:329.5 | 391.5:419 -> 1.68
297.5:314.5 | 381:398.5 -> 1.43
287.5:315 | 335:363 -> 1.14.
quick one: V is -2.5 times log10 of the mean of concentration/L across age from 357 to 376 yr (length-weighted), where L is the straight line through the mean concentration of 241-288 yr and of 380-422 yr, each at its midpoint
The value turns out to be 0.40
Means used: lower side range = 24.1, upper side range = 43.6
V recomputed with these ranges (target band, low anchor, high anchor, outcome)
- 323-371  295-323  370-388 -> 0.11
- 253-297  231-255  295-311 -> 0.13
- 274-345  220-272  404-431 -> 0.15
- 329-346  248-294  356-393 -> -0.19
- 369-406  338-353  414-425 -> 0.08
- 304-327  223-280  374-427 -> 0.21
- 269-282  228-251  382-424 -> 0.28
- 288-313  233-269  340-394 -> 0.00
